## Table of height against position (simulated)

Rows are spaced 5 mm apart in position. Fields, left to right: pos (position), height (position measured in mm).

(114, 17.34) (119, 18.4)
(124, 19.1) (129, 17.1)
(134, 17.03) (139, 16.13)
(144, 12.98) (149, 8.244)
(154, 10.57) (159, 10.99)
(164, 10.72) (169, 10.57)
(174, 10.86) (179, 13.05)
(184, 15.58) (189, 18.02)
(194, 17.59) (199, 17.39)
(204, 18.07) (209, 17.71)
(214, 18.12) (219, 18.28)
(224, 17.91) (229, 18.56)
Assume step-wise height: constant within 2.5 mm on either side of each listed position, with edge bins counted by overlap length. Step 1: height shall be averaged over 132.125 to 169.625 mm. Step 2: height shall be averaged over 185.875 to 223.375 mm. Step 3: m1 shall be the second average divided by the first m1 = 1.47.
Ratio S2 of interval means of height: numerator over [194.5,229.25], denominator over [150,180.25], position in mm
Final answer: 1.6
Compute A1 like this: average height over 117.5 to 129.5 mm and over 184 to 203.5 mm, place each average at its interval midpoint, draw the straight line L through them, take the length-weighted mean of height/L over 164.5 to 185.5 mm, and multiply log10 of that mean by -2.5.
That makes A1 0.40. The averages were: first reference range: 18.4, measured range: 12.2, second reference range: 17.4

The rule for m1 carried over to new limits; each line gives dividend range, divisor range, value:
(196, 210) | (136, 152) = 1.41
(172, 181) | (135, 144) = 0.78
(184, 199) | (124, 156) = 1.23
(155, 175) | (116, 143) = 0.62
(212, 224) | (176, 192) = 1.17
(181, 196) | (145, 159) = 1.68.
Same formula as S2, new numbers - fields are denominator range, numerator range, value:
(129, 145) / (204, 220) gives 1.14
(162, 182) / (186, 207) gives 1.55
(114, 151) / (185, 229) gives 1.13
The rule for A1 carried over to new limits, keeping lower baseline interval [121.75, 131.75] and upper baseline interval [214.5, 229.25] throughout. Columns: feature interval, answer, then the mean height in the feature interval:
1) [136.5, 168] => 0.49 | 11.6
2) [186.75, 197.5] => 0.02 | 17.8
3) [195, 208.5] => 0.03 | 17.7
